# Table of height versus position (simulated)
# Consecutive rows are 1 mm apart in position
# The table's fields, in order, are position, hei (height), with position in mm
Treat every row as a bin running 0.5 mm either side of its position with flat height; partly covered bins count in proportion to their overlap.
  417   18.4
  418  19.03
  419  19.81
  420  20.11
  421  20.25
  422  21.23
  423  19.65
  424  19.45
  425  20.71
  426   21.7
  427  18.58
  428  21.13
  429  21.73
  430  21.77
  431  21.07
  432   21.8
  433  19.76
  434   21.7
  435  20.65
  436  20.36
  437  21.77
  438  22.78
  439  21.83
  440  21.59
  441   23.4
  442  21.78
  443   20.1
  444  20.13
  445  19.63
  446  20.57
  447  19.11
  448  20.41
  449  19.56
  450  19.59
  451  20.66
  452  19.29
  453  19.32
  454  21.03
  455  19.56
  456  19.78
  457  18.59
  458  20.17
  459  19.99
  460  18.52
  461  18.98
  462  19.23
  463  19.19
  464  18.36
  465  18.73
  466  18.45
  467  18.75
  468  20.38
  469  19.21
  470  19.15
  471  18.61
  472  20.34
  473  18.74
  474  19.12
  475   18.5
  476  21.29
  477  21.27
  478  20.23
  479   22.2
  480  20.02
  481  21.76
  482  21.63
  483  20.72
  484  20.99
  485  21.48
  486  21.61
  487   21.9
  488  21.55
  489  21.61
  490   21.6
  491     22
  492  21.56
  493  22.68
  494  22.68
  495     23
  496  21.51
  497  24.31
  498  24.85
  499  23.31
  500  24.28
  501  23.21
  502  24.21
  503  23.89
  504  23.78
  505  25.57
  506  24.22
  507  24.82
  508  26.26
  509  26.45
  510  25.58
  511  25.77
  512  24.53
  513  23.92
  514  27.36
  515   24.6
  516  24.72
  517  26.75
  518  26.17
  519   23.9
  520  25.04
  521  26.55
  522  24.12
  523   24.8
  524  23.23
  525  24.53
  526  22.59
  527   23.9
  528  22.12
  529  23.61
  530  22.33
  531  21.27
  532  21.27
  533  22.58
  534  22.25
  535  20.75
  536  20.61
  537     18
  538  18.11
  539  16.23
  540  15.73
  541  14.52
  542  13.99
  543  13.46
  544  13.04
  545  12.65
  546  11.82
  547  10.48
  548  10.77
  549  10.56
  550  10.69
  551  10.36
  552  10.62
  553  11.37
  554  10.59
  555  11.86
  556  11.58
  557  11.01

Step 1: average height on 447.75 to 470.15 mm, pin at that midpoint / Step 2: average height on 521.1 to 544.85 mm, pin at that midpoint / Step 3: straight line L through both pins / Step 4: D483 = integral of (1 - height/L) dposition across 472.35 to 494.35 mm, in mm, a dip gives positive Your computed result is -1.6 mm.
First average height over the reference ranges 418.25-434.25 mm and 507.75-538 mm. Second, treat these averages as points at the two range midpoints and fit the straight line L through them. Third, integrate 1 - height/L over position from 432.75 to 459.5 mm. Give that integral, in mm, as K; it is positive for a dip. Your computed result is 0.9 mm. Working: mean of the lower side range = 20.6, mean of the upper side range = 23.7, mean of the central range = 20.5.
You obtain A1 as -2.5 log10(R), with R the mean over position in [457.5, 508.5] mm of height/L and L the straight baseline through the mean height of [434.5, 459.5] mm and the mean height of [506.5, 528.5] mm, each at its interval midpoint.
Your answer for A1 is 0.07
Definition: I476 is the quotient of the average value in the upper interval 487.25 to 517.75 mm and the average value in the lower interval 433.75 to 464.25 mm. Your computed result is 1.2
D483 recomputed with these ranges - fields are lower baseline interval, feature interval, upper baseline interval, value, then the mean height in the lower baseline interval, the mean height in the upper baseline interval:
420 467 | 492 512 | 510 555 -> -4.6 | 20.3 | 19.4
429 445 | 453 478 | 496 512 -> 3.6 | 21.3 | 24.6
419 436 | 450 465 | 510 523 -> 1.9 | 20.7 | 25.3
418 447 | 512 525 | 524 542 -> -2.8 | 20.8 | 20.5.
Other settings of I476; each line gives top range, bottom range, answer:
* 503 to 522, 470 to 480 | 1.26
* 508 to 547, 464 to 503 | 1.01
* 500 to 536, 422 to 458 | 1.17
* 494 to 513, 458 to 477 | 1.26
